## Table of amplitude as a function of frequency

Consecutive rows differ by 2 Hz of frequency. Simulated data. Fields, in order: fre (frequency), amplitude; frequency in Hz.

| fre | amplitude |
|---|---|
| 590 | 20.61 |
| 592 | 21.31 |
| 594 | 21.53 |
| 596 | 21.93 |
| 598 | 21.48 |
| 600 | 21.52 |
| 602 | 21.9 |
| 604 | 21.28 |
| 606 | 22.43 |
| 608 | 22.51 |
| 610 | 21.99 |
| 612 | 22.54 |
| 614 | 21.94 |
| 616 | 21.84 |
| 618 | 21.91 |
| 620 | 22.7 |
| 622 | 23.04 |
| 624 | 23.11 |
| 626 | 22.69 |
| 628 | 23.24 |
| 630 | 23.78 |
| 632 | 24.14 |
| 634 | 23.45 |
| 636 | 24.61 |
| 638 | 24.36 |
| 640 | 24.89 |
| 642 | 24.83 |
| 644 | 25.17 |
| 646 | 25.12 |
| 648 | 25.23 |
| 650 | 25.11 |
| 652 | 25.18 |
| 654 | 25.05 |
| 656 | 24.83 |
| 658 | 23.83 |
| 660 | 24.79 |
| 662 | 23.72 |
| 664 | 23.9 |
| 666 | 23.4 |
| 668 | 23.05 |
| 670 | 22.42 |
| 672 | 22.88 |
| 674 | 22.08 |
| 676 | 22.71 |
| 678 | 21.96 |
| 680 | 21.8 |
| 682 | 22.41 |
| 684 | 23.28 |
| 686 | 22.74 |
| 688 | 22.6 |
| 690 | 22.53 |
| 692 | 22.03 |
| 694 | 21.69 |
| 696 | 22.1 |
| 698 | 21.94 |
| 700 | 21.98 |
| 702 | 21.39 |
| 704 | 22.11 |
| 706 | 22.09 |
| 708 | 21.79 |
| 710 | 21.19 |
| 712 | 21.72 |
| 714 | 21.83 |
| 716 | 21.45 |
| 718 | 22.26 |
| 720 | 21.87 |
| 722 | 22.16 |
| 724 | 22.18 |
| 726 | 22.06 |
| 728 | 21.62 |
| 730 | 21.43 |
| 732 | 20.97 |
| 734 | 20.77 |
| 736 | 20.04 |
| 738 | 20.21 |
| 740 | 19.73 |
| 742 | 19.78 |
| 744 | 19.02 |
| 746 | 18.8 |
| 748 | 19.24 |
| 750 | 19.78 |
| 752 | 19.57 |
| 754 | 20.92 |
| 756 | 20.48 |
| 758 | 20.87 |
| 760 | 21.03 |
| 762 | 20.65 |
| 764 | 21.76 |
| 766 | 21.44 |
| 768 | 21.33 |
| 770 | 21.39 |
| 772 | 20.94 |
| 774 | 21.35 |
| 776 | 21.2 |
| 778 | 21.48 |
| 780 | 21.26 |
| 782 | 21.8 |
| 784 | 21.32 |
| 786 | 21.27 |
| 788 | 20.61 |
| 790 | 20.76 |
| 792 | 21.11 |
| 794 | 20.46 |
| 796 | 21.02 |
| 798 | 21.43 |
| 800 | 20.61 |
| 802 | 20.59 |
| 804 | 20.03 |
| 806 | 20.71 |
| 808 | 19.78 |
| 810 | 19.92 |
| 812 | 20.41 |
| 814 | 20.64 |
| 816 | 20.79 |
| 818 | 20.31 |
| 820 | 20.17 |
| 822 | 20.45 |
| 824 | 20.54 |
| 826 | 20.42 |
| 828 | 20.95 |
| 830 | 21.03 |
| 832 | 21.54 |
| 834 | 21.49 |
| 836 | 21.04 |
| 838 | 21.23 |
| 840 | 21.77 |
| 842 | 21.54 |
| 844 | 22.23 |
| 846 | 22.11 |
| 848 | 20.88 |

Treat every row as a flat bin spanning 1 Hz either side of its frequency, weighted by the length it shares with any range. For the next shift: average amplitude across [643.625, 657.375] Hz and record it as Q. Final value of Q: 25.1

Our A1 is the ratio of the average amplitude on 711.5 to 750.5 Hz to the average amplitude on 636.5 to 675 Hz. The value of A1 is 0.86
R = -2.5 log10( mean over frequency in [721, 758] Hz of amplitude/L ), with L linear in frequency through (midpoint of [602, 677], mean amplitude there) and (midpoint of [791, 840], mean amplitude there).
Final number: 0.07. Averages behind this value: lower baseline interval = 23.5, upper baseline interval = 20.7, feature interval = 20.5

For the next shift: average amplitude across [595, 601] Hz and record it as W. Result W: 21.6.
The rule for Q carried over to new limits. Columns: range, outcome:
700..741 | 21.5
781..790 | 21.2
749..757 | 20.2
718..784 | 20.9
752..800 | 21.1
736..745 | 19.7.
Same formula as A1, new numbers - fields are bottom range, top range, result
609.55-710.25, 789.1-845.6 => 0.90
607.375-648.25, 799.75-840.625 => 0.88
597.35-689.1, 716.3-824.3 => 0.89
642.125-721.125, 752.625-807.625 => 0.92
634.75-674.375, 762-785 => 0.88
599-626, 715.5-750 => 0.93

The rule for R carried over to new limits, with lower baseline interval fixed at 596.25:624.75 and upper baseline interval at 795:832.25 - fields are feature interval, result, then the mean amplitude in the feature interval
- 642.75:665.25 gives -0.136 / 24.7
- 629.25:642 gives -0.109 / 24.3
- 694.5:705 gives -0.022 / 21.9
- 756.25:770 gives -0.010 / 21.2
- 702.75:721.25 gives -0.023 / 21.8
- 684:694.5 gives -0.045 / 22.4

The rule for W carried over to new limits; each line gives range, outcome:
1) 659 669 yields 23.8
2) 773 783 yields 21.4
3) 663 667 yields 23.6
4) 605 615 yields 22.3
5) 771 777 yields 21.2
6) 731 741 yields 20.3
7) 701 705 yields 21.8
